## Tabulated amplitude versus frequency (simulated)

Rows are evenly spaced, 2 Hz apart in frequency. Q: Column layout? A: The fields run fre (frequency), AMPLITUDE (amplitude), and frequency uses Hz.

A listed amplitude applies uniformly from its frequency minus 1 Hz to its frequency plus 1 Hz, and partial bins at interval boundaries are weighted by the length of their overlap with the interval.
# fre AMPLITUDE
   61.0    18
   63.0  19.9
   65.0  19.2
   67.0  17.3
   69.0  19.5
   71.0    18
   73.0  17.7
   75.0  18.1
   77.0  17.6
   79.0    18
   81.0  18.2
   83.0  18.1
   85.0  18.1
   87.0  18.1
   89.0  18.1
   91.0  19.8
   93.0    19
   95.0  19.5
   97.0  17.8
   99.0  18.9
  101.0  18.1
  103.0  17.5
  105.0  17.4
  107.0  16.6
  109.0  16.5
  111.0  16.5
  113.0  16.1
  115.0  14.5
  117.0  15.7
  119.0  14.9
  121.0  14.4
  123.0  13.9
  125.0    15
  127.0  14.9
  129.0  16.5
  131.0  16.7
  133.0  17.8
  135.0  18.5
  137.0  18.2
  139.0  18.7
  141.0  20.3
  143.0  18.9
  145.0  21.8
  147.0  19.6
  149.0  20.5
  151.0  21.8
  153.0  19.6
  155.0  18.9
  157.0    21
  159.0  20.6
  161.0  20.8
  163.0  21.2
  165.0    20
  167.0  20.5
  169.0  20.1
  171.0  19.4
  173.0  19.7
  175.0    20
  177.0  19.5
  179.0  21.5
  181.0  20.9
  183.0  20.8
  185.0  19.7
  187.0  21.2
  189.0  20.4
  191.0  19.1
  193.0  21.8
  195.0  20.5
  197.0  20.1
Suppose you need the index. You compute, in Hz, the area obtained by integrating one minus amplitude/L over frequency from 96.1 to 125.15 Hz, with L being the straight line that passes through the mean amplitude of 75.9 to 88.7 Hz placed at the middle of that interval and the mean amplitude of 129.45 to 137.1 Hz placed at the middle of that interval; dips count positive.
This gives 2.5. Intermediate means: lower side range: 18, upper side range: 17.7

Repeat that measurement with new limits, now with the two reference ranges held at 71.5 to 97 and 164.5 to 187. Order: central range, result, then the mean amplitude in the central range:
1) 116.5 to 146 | 3.4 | 17.1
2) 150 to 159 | -0.3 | 20.4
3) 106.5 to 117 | 1.6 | 16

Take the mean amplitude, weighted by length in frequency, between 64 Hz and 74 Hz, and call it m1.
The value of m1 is 18.3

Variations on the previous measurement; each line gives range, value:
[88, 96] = 19.1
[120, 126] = 14.4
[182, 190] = 20.5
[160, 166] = 20.7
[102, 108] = 17.2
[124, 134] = 16.2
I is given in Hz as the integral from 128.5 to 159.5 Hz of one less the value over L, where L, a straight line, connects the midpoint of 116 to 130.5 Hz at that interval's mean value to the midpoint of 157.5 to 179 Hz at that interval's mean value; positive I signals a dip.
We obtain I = -3.3 Hz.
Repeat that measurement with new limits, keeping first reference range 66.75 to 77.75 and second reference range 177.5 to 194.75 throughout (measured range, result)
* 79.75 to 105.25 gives 0.2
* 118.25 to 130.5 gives 2.7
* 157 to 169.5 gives -0.3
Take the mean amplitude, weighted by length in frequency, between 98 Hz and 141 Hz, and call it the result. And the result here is 16.6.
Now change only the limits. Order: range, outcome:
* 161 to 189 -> 20.4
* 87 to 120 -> 17.3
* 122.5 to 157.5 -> 18.5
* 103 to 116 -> 16.4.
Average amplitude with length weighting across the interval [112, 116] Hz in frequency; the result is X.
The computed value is 15.3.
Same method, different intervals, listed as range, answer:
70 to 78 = 17.9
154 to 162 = 20.3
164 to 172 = 20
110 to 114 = 16.3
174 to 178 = 19.8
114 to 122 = 14.9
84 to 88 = 18.1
